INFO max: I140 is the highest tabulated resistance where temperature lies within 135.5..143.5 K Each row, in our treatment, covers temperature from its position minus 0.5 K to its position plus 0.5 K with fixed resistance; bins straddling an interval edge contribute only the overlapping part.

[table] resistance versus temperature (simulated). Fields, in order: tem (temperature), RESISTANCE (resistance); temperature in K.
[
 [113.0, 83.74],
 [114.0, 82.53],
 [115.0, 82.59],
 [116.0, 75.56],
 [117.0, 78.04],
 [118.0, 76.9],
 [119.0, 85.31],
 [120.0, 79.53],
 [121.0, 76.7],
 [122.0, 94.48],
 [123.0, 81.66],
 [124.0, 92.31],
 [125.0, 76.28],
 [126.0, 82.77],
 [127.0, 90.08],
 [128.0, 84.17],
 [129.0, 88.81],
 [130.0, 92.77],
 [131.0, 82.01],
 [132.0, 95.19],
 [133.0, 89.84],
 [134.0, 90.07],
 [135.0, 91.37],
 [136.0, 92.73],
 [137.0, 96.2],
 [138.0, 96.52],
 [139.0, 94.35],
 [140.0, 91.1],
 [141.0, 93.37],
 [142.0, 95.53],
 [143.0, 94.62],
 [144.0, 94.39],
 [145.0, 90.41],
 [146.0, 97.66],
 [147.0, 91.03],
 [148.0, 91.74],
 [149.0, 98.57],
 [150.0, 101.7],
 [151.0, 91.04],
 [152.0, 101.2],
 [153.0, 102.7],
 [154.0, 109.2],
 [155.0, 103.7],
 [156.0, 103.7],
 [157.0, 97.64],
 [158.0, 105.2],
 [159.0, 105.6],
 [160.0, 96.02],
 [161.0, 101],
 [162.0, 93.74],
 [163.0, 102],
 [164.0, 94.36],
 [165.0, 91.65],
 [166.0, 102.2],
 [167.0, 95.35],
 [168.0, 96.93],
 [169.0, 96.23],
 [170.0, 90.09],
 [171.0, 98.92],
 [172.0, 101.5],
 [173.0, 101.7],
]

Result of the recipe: 96.52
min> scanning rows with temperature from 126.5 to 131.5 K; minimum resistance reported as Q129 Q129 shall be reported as 82.01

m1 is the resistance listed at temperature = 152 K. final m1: 101.2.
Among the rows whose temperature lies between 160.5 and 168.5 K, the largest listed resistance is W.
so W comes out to 102.2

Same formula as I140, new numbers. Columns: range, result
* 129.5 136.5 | 95.19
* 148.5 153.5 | 102.7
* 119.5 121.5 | 79.53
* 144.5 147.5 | 97.66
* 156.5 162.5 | 105.6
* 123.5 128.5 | 92.31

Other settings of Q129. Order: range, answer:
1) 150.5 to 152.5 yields 91.04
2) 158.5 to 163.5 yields 93.74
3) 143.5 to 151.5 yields 90.41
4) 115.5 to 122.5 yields 75.56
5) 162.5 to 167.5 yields 91.65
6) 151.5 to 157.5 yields 97.64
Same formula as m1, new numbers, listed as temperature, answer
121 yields 76.7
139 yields 94.35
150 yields 101.7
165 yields 91.65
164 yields 94.36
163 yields 102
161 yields 101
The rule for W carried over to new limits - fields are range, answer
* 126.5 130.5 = 92.77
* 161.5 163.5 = 102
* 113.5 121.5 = 85.31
